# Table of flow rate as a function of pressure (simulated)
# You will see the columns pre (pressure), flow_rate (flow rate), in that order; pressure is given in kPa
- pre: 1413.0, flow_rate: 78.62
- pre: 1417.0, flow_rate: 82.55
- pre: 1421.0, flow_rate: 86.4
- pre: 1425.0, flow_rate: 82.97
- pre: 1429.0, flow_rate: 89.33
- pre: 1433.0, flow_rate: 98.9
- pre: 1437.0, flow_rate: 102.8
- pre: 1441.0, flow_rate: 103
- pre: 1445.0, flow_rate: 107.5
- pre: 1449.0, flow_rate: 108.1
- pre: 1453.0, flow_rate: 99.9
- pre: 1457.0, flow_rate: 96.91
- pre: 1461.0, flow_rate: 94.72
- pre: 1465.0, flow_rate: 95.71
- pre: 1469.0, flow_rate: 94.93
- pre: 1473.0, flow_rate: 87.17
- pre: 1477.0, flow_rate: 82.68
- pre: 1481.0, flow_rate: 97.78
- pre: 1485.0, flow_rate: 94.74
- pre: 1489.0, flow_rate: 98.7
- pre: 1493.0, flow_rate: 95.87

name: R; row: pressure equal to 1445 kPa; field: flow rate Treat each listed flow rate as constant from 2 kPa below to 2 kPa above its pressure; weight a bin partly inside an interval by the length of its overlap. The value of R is 107.5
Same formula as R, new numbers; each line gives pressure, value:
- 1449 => 108.1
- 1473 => 87.17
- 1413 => 78.62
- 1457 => 96.91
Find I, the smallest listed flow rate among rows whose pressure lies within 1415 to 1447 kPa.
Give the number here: 82.55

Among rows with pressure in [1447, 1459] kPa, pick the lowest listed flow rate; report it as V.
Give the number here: 96.91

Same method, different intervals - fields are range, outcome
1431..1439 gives 98.9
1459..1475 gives 87.17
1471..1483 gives 82.68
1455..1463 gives 94.72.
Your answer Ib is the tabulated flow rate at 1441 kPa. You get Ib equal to 103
